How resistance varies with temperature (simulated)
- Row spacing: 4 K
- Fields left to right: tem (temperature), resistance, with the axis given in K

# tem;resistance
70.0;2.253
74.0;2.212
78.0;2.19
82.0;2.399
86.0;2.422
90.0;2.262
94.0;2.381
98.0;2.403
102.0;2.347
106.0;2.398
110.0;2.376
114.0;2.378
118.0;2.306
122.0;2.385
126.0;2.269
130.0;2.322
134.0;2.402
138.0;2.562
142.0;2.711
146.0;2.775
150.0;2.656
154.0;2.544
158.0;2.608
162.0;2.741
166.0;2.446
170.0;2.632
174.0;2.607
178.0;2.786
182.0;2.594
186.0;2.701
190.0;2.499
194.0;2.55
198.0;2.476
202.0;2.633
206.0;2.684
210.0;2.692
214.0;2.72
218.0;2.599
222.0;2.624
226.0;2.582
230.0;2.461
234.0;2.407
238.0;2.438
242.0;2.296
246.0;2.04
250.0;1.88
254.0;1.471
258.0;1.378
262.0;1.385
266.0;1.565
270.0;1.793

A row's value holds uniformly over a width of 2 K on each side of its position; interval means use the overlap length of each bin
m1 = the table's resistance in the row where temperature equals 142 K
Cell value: 2.711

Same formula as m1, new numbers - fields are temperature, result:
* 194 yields 2.55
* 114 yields 2.378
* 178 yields 2.786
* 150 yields 2.656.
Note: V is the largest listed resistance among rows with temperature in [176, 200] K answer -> 2.786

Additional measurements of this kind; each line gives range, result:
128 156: 2.775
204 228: 2.72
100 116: 2.398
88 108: 2.403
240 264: 2.296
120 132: 2.385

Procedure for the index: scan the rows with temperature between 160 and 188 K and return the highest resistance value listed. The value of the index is 2.786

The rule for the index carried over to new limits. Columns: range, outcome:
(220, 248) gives 2.624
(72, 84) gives 2.399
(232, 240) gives 2.438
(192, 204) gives 2.633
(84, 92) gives 2.422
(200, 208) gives 2.684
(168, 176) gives 2.632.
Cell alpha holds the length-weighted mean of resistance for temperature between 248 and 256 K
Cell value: 1.68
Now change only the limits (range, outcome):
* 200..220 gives 2.67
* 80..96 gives 2.37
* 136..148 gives 2.68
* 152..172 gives 2.59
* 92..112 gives 2.38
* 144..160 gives 2.65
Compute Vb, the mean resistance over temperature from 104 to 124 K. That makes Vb 2.37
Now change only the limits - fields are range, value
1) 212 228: 2.63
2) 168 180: 2.68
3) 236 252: 2.16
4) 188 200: 2.51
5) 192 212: 2.61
